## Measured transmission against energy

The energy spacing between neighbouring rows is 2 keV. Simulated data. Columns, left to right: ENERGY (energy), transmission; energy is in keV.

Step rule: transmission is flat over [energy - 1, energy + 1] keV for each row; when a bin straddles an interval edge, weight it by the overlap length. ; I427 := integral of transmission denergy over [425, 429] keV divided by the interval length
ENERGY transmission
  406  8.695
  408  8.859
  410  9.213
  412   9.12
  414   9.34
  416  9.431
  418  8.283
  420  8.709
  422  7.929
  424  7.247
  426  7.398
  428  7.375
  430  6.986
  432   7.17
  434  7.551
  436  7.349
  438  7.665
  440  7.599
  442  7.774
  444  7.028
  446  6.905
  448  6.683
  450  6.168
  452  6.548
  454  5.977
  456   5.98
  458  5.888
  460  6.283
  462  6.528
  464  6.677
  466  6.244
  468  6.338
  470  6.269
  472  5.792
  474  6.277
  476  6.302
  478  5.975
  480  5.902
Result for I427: 7.39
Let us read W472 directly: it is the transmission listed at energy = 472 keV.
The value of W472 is 5.792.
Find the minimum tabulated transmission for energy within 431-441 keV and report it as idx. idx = 7.17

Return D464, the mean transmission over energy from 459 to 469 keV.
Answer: 6.41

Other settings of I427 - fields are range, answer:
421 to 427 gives 7.52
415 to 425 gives 8.32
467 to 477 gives 6.2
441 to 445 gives 7.4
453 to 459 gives 5.95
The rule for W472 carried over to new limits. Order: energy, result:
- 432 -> 7.17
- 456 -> 5.98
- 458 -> 5.888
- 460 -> 6.283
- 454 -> 5.977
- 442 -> 7.774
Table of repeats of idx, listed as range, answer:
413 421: 8.283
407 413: 8.859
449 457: 5.977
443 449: 6.683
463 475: 5.792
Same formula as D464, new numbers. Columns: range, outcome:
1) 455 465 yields 6.27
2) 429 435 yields 7.24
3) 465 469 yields 6.29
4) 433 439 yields 7.52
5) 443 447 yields 6.97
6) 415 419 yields 8.86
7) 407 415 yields 9.13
